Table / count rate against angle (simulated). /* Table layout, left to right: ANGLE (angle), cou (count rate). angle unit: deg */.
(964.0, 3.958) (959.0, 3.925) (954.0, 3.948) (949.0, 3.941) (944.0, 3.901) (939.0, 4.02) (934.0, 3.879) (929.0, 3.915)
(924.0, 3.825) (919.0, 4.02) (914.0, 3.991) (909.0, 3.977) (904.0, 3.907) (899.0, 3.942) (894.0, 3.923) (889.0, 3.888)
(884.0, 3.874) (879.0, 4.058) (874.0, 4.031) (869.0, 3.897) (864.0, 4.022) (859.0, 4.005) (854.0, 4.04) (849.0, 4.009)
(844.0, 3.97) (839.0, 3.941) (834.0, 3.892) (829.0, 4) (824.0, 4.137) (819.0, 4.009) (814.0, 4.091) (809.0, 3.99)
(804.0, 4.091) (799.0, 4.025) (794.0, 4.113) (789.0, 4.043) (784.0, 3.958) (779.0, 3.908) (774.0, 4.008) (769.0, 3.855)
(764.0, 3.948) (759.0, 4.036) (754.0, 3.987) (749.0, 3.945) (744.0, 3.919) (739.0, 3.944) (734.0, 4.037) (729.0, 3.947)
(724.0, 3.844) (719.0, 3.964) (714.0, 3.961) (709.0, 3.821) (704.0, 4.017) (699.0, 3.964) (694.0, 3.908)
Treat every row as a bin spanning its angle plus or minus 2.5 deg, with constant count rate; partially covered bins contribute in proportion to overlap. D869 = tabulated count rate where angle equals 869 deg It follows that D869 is 3.897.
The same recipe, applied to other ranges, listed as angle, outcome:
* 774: 4.008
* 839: 3.941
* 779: 3.908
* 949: 3.941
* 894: 3.923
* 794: 4.113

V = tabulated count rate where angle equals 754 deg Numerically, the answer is 3.987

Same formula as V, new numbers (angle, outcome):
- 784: 3.958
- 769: 3.855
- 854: 4.04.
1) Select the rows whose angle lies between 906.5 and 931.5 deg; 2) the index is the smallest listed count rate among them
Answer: 3.825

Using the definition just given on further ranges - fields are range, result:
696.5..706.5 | 3.964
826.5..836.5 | 3.892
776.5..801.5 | 3.908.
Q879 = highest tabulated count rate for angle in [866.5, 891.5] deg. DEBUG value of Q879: 4.058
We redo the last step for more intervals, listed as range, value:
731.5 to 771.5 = 4.037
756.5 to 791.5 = 4.043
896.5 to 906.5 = 3.942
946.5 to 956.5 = 3.948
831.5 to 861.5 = 4.04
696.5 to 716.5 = 4.017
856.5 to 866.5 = 4.022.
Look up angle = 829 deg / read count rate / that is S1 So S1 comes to 4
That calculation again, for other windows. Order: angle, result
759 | 4.036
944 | 3.901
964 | 3.958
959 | 3.925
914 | 3.991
